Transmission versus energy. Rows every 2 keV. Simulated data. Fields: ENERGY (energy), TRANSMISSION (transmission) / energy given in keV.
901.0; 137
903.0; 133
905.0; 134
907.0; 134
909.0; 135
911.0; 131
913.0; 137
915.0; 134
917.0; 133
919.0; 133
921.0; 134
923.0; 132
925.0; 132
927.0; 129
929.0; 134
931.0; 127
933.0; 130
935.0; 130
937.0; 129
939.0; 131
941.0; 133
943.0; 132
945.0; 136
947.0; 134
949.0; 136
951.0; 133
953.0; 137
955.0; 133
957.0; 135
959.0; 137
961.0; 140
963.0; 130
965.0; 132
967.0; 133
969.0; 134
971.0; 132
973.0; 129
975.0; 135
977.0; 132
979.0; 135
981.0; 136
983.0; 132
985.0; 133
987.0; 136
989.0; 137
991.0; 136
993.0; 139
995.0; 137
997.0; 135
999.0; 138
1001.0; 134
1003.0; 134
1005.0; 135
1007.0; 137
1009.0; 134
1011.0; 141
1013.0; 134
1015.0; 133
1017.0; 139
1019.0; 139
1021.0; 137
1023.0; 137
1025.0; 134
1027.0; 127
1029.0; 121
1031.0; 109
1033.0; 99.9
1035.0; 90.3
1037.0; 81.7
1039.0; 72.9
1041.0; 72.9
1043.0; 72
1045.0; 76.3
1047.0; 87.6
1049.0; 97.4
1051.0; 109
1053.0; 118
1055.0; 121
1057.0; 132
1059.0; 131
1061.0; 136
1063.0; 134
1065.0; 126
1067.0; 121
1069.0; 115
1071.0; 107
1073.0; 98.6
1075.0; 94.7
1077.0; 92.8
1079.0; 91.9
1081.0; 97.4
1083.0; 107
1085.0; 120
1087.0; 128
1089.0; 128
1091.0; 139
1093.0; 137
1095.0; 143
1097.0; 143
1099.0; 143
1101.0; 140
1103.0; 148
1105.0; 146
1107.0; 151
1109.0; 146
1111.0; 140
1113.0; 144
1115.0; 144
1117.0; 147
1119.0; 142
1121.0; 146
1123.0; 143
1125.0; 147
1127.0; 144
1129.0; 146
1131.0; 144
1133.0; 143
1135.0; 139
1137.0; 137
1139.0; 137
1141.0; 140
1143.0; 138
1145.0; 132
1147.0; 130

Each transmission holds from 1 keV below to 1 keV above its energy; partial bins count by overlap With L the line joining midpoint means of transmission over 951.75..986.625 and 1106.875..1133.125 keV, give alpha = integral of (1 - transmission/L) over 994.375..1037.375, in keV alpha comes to 2.8 keV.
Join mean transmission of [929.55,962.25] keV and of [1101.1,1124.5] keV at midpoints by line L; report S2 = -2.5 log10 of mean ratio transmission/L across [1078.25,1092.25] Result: 0.222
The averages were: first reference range 133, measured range 117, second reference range 145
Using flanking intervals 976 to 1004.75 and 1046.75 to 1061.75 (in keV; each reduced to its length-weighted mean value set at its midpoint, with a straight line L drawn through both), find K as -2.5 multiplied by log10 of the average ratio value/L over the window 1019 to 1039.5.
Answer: 0.11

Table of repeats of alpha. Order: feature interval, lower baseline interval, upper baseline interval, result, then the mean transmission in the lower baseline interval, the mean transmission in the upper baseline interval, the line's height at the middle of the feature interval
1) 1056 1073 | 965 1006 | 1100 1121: 2.1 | 135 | 145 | 141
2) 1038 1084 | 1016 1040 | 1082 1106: 7.6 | 116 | 135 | 125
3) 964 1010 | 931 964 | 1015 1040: -3.6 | 133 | 116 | 125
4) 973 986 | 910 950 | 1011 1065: -1.0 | 132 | 114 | 124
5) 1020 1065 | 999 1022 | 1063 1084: 4.2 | 136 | 107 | 121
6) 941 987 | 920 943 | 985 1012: -0.1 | 131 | 136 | 134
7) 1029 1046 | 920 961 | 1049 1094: 4.9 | 133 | 117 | 121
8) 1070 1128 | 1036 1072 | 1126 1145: -2.5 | 106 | 140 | 125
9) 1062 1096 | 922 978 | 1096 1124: 6.2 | 133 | 144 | 142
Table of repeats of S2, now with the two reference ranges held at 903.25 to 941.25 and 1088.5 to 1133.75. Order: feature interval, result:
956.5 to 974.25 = 0.010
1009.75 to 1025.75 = 0.009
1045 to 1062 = 0.222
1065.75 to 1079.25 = 0.331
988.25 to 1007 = 0.004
